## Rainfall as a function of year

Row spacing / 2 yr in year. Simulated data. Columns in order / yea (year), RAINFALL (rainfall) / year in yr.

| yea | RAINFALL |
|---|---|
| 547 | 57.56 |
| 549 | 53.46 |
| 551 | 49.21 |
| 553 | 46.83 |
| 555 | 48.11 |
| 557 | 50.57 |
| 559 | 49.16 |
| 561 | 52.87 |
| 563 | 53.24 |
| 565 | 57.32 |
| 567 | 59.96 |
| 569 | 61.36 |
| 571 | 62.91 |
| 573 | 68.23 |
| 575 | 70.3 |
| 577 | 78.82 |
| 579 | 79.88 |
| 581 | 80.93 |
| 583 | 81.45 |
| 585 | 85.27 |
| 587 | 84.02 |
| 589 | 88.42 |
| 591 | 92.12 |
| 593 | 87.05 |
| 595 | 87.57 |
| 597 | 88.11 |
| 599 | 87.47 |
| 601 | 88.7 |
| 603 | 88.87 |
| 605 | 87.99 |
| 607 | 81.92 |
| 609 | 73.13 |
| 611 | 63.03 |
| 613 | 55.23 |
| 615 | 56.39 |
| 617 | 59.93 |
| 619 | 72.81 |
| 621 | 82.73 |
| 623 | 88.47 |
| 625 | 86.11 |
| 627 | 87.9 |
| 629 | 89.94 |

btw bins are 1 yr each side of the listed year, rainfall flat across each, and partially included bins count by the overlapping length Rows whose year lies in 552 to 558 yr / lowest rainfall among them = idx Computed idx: 46.83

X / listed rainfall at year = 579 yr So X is 79.88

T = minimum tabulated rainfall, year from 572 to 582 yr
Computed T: 68.23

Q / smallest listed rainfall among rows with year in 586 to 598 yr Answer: 84.02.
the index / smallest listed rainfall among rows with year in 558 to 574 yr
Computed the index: 49.16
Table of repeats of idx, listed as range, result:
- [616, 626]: 59.93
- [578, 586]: 79.88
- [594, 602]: 87.47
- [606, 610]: 73.13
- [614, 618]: 56.39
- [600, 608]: 81.92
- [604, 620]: 55.23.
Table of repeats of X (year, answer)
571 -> 62.91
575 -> 70.3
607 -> 81.92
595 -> 87.57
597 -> 88.11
